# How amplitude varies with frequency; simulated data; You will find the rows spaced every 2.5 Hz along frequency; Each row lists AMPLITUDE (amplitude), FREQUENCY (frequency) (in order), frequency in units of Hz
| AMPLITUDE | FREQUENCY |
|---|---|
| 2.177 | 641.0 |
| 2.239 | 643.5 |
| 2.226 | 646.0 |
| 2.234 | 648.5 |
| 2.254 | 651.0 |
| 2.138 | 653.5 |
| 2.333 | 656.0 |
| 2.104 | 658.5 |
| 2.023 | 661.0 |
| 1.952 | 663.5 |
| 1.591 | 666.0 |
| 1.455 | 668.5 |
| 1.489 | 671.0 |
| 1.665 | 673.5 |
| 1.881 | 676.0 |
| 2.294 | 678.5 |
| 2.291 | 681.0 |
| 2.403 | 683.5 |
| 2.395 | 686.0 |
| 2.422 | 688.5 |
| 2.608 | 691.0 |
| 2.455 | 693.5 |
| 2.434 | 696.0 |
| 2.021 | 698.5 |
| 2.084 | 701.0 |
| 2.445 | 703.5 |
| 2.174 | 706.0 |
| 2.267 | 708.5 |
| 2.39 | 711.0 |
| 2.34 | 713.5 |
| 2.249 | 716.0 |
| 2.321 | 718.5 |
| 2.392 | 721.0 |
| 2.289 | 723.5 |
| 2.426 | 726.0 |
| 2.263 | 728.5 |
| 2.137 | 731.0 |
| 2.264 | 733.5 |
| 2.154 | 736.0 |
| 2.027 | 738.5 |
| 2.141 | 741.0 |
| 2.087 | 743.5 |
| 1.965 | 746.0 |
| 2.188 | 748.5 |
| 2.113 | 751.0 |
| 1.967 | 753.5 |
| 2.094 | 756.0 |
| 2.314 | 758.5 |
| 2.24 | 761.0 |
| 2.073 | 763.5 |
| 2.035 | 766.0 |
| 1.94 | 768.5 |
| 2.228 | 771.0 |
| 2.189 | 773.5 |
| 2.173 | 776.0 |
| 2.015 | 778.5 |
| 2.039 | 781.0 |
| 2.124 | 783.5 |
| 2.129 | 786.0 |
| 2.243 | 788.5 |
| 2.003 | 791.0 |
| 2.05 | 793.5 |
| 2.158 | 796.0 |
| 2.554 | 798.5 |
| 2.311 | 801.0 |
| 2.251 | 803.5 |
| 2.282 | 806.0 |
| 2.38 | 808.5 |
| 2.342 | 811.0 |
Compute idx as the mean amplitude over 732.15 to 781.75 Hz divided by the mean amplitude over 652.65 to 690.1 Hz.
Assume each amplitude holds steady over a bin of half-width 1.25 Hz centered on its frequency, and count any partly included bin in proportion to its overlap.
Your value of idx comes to 1.04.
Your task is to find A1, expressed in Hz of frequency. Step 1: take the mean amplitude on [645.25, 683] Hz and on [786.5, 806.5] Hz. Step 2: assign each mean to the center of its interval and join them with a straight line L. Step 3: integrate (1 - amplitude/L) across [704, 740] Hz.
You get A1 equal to -2.9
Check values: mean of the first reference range 2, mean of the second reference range 2.23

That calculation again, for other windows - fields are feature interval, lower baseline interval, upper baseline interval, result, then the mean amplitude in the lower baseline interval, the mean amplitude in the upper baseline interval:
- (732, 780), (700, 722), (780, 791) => 1.6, 2.3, 2.12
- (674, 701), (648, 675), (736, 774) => -4.3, 1.92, 2.11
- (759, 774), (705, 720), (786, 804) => 0.8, 2.29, 2.22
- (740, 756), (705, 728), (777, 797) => 1.0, 2.32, 2.1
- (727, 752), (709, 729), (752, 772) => 1.0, 2.33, 2.11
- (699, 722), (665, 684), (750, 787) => -3.8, 1.87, 2.11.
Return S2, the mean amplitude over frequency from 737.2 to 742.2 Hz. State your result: 2.08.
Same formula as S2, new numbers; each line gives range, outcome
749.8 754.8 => 2.04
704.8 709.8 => 2.22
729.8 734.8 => 2.2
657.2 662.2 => 2.07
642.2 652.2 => 2.24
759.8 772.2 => 2.1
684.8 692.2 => 2.47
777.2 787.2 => 2.08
